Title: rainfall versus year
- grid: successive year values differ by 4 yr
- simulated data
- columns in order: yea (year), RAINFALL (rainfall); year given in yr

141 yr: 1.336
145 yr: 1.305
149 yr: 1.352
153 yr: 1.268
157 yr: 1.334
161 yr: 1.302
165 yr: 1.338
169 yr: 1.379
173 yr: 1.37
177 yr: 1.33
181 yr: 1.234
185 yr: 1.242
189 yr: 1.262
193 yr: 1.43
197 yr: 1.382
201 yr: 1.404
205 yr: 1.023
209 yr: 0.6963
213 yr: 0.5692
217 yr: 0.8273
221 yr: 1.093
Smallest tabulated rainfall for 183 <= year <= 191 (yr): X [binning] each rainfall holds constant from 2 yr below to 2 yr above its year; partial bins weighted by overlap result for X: 1.242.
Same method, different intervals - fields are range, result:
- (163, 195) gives 1.234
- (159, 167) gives 1.302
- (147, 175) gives 1.268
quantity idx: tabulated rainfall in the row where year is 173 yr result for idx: 1.37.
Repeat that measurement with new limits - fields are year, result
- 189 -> 1.262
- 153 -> 1.268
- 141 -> 1.336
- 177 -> 1.33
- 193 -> 1.43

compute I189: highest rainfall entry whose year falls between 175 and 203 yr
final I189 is 1.43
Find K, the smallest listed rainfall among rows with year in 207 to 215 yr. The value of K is 0.5692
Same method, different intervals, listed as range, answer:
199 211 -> 0.6963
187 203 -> 1.262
